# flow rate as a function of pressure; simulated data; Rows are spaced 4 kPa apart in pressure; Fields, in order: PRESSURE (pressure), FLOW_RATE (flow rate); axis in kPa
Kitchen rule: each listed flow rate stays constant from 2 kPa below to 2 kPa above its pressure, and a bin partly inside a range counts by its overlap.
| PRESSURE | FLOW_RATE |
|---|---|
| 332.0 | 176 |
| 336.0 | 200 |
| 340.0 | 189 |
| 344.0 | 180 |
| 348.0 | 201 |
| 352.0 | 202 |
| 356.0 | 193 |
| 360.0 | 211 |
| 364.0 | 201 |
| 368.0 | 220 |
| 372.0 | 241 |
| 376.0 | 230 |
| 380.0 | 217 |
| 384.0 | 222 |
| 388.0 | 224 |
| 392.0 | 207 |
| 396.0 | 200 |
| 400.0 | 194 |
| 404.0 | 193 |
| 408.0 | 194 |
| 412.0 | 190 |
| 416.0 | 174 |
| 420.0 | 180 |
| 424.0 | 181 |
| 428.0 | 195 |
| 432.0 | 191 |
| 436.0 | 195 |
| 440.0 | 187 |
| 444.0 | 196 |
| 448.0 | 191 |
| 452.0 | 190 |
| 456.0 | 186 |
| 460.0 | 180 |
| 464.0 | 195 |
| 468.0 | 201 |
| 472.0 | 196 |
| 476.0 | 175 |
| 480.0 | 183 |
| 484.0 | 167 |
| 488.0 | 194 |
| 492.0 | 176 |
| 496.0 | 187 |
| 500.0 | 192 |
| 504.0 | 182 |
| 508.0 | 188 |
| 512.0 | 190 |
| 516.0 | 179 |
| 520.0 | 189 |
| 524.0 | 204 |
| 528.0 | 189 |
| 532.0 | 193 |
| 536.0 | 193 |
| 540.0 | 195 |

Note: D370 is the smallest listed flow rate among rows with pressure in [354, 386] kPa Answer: 193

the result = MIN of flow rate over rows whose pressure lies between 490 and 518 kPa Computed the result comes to 176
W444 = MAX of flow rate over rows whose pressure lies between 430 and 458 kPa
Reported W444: 196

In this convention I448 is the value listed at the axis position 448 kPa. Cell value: 191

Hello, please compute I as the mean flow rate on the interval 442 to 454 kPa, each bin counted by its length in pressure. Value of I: 192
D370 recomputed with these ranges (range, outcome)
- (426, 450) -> 187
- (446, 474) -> 180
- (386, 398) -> 200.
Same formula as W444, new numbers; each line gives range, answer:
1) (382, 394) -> 224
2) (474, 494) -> 194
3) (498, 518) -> 192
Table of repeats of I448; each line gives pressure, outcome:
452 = 190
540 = 195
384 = 222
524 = 204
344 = 180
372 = 241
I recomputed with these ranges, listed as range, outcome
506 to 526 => 190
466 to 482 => 189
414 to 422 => 177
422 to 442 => 190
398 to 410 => 194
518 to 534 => 194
